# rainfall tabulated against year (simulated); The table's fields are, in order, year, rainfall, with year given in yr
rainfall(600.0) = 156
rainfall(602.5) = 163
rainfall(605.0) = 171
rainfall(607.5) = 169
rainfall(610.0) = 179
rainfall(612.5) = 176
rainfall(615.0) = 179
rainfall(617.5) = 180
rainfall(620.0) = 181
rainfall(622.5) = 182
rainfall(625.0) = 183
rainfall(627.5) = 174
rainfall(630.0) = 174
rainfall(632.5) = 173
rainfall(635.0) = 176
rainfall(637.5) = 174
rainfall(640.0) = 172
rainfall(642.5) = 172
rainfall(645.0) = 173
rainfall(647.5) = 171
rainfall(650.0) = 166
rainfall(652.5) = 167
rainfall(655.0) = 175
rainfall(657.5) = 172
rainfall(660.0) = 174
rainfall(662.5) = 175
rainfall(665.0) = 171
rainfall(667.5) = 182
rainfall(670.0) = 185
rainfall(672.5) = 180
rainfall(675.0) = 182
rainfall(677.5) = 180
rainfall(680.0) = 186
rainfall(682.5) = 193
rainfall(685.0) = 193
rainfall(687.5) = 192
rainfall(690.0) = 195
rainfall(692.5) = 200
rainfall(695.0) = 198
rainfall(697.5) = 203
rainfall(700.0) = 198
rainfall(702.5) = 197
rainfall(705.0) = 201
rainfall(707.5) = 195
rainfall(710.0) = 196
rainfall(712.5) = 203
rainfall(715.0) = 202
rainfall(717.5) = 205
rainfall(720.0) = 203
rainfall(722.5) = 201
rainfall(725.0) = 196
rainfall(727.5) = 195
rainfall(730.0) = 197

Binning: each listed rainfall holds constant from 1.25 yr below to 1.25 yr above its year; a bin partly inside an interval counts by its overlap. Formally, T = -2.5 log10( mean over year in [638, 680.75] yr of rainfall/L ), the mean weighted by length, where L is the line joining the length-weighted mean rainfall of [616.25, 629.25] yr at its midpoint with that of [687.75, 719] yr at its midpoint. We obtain 0.08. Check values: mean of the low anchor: 180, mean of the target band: 175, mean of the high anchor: 199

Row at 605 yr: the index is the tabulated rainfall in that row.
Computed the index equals 171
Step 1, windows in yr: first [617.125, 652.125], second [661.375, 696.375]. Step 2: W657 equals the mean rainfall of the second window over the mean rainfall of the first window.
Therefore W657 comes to 1.07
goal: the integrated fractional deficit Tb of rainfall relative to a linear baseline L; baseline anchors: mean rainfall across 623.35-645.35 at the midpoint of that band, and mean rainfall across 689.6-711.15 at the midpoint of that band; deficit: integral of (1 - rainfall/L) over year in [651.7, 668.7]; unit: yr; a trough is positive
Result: 0.9 yr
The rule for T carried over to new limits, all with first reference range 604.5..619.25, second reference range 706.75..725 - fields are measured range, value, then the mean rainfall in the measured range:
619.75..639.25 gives 0.021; 177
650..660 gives 0.093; 171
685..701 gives -0.012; 197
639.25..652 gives 0.083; 171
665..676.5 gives 0.052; 181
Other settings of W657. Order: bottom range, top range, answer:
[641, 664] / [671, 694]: 1.10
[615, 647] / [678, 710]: 1.11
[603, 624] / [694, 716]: 1.13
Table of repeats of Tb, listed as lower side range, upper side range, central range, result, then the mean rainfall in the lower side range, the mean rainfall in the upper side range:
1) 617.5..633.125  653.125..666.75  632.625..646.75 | 0.2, 178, 173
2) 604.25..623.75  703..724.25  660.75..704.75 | 1.0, 177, 201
